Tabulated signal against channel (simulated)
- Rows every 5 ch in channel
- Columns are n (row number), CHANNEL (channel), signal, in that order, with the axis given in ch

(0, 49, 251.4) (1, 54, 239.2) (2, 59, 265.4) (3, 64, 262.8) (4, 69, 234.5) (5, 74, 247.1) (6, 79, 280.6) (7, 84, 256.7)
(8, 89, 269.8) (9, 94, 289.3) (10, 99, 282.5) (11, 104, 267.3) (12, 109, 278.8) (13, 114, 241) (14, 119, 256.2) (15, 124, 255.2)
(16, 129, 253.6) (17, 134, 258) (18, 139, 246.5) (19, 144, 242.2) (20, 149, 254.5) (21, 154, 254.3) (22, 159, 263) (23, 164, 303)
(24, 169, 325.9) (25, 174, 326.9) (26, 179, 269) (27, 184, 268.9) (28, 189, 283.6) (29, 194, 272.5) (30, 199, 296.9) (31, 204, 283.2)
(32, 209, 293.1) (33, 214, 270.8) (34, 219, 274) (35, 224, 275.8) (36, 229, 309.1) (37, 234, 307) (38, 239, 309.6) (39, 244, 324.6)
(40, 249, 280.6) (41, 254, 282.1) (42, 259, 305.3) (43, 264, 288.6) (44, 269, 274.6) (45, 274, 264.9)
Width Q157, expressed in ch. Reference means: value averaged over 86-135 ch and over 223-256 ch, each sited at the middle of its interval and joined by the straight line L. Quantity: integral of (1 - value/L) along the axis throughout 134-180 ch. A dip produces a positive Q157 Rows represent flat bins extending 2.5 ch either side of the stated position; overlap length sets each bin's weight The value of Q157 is 0.4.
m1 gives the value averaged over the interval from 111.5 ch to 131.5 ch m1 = 252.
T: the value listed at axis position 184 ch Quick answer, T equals 268.9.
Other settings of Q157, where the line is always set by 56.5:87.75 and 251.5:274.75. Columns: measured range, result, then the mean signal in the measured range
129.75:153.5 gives 1.5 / 251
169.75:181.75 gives -1.3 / 301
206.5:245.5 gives -2.1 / 295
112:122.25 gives 0.6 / 249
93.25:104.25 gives -0.8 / 281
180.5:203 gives -0.4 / 280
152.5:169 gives -0.7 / 283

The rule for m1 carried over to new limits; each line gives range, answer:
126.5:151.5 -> 251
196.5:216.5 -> 286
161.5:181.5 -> 306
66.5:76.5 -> 241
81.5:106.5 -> 273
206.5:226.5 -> 278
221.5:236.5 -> 297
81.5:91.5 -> 263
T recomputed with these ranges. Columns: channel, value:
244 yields 324.6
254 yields 282.1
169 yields 325.9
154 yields 254.3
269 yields 274.6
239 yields 309.6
